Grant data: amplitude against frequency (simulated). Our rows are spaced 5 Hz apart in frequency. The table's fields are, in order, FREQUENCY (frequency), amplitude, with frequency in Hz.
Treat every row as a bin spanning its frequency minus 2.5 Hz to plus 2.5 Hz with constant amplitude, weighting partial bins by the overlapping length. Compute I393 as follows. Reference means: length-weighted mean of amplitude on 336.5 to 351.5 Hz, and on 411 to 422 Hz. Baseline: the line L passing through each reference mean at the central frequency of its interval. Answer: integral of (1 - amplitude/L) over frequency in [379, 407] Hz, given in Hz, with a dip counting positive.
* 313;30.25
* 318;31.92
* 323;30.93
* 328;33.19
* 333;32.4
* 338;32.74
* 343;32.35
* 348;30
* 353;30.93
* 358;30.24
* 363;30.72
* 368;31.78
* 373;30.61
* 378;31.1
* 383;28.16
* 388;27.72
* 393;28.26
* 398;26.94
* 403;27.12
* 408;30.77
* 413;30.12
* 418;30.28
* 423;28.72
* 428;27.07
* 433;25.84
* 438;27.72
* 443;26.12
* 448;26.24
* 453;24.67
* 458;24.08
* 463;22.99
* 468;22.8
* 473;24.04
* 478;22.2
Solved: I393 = 2.3 Hz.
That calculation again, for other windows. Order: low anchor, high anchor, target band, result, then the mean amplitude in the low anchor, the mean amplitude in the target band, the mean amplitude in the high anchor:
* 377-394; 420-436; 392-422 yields -1.0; 28.7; 28.9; 27.3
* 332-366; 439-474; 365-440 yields -2.4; 31.3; 28.8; 24.6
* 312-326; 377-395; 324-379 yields -2.8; 31.2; 31.5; 28.6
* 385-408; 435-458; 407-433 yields -1.9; 27.9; 29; 26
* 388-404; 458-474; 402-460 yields -4.5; 27.5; 27.4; 23.3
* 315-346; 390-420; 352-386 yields 0.0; 32.2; 30.4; 28.9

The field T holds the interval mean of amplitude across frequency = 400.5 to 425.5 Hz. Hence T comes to 29.4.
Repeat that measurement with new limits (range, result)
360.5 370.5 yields 31.2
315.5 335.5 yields 32.1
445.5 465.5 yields 24.5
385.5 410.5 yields 28.2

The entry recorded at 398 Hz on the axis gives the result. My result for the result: 26.94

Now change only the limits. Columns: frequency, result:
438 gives 27.72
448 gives 26.24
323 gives 30.93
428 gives 27.07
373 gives 30.61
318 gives 31.92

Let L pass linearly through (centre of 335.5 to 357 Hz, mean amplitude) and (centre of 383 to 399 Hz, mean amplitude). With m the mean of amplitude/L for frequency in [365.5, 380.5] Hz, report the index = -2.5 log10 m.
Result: -0.07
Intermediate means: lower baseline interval 31.4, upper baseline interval 27.8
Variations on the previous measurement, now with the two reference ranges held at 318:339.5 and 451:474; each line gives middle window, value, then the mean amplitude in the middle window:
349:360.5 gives 0.003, 30.5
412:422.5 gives -0.129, 29.9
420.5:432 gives -0.066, 27.6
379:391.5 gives 0.011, 28.3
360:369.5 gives -0.043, 31.1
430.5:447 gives -0.057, 26.5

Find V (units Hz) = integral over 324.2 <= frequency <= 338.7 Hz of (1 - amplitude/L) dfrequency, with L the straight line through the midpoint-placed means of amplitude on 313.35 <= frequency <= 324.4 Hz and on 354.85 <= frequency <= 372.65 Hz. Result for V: -0.69 Hz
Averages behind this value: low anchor 31.2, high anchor 30.9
